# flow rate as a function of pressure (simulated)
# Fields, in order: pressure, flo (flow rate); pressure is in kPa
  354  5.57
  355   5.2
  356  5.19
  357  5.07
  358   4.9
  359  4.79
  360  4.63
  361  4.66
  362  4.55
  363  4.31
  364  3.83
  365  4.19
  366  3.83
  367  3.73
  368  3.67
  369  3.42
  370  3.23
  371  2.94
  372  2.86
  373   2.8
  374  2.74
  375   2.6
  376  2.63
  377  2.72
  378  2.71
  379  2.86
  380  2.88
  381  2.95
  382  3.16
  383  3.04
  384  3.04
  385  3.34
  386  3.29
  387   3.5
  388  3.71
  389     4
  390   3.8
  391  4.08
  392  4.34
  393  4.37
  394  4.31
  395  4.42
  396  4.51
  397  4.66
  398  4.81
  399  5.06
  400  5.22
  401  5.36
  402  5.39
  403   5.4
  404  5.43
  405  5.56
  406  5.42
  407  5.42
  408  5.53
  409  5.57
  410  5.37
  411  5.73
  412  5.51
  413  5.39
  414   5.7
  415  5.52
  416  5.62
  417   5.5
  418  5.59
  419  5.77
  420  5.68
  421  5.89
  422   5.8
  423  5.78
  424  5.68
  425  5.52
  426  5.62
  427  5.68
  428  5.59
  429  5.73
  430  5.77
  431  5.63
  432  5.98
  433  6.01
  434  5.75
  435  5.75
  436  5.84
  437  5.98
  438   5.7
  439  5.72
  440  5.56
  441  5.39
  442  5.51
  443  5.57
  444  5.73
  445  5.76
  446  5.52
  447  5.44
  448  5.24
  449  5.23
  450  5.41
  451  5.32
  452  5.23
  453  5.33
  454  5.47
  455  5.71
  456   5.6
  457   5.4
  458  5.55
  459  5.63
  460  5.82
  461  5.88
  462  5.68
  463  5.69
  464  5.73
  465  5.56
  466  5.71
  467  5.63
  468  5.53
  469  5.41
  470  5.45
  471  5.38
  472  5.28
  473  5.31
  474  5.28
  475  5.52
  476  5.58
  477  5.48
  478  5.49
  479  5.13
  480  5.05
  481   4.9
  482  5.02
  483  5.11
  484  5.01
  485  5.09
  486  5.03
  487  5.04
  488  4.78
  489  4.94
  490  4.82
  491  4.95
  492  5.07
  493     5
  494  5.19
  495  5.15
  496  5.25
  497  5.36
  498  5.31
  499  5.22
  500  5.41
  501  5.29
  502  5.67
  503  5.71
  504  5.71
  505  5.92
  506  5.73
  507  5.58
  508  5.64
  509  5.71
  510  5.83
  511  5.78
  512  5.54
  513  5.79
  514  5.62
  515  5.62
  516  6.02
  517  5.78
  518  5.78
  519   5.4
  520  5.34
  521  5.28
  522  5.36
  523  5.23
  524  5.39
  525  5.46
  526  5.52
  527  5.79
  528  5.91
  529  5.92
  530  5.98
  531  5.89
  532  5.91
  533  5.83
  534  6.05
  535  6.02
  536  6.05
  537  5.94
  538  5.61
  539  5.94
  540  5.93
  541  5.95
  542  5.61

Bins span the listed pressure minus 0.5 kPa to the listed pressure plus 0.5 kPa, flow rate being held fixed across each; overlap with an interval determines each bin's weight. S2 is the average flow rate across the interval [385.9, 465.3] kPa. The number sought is 5.36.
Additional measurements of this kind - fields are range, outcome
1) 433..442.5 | 5.71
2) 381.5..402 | 4.13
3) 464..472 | 5.52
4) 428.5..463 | 5.61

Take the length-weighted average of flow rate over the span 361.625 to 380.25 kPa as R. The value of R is 3.29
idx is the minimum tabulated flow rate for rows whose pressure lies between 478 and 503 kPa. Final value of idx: 4.78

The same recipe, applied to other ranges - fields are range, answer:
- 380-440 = 2.88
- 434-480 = 5.05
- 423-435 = 5.52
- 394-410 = 4.31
